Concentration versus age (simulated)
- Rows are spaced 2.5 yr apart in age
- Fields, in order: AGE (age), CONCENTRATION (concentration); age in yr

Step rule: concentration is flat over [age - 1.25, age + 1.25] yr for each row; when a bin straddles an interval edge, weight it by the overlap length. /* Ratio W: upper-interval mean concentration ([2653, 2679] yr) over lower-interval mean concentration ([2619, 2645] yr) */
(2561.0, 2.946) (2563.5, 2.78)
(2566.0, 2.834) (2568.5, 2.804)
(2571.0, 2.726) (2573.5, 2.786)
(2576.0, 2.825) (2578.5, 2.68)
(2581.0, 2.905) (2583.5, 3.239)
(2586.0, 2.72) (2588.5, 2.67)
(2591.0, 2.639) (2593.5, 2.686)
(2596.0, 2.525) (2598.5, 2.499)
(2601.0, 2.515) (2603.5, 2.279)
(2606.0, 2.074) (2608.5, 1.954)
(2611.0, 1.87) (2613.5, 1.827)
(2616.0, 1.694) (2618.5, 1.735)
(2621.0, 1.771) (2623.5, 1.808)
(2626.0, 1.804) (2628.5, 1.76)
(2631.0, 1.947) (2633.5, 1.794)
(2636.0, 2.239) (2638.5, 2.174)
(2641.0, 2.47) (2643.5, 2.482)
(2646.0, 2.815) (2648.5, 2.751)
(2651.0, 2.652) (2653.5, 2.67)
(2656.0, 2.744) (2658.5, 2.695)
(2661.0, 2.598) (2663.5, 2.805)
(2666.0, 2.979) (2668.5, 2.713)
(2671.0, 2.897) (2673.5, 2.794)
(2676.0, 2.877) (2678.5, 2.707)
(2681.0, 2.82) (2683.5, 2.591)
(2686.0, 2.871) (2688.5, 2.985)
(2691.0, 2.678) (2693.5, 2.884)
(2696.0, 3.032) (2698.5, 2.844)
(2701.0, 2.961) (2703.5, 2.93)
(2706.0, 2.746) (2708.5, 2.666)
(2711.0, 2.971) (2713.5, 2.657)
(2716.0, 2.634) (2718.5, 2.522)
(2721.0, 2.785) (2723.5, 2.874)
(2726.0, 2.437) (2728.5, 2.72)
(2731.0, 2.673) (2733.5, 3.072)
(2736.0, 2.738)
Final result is 1.37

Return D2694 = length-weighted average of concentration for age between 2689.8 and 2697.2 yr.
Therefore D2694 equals 2.86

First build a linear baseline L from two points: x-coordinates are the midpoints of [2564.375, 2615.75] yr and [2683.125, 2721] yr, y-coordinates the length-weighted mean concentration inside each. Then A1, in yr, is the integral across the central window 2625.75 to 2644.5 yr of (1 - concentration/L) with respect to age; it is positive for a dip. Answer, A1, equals 3.9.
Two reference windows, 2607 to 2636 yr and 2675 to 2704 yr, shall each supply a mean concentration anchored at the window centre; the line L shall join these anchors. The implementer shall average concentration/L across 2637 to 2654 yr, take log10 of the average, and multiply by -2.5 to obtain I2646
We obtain -0.17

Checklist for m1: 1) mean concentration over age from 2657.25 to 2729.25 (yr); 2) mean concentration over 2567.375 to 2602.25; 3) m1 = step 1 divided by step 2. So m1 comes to 1.02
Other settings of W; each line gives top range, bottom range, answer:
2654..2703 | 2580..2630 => 1.25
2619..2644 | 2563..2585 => 0.70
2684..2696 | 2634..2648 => 1.18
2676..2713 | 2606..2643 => 1.46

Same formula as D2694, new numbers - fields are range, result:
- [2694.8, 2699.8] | 2.94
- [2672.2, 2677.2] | 2.84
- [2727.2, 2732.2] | 2.69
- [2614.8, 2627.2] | 1.76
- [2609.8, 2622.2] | 1.78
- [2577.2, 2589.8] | 2.84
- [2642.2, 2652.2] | 2.67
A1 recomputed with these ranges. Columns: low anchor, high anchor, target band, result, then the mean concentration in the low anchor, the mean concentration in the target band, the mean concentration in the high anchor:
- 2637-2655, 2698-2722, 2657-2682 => -1.4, 2.57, 2.79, 2.77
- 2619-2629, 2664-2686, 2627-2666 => -3.7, 1.78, 2.45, 2.8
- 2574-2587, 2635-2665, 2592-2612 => 3.4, 2.87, 2.31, 2.6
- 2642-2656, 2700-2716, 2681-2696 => -0.3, 2.68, 2.82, 2.8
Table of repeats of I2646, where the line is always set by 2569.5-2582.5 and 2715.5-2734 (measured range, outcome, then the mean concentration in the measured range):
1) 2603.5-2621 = 0.420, 1.88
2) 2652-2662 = 0.027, 2.68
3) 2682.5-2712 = -0.050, 2.85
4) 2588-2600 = 0.075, 2.6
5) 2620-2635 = 0.452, 1.82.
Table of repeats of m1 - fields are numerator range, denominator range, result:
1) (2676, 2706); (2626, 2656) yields 1.22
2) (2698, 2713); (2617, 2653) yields 1.31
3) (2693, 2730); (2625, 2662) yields 1.17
